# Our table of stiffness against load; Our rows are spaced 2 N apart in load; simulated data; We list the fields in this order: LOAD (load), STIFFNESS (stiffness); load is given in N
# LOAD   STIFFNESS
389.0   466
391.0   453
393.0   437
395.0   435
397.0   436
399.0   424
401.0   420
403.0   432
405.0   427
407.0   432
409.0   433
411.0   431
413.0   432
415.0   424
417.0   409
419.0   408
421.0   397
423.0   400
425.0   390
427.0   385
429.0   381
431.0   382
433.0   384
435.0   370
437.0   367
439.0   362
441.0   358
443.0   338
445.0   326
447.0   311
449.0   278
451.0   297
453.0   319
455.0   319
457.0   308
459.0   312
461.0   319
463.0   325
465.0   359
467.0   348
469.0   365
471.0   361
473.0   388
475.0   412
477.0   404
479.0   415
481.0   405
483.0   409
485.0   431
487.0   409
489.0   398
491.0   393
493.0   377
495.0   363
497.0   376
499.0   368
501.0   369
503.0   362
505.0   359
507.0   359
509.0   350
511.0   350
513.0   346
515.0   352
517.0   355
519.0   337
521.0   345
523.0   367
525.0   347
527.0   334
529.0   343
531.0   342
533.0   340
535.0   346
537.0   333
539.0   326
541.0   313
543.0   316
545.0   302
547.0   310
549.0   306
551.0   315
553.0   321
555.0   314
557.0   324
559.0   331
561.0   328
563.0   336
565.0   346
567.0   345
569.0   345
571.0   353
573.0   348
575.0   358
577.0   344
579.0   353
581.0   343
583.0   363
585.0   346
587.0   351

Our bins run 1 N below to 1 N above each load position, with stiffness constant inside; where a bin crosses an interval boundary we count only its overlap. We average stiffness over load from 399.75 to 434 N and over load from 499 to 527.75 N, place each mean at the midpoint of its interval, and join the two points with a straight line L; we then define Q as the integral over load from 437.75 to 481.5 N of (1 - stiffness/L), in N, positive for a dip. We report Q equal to 4.3 N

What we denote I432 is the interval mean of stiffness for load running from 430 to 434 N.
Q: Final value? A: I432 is 383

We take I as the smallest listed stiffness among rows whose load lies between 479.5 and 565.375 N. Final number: 302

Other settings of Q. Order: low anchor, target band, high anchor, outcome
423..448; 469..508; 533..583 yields -4.02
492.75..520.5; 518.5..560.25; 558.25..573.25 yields 2.37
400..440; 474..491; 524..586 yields -1.73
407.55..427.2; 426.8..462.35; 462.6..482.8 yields 5.26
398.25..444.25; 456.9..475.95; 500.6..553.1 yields 1.09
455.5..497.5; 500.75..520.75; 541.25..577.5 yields 0.16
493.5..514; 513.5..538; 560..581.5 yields 0.73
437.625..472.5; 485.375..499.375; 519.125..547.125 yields -2.27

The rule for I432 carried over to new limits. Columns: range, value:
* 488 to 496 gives 383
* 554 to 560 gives 323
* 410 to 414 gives 432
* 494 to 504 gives 368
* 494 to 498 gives 370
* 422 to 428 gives 392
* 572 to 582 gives 349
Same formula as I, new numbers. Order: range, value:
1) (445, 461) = 278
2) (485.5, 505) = 359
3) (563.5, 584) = 343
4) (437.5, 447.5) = 311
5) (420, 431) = 381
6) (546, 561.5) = 306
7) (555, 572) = 314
